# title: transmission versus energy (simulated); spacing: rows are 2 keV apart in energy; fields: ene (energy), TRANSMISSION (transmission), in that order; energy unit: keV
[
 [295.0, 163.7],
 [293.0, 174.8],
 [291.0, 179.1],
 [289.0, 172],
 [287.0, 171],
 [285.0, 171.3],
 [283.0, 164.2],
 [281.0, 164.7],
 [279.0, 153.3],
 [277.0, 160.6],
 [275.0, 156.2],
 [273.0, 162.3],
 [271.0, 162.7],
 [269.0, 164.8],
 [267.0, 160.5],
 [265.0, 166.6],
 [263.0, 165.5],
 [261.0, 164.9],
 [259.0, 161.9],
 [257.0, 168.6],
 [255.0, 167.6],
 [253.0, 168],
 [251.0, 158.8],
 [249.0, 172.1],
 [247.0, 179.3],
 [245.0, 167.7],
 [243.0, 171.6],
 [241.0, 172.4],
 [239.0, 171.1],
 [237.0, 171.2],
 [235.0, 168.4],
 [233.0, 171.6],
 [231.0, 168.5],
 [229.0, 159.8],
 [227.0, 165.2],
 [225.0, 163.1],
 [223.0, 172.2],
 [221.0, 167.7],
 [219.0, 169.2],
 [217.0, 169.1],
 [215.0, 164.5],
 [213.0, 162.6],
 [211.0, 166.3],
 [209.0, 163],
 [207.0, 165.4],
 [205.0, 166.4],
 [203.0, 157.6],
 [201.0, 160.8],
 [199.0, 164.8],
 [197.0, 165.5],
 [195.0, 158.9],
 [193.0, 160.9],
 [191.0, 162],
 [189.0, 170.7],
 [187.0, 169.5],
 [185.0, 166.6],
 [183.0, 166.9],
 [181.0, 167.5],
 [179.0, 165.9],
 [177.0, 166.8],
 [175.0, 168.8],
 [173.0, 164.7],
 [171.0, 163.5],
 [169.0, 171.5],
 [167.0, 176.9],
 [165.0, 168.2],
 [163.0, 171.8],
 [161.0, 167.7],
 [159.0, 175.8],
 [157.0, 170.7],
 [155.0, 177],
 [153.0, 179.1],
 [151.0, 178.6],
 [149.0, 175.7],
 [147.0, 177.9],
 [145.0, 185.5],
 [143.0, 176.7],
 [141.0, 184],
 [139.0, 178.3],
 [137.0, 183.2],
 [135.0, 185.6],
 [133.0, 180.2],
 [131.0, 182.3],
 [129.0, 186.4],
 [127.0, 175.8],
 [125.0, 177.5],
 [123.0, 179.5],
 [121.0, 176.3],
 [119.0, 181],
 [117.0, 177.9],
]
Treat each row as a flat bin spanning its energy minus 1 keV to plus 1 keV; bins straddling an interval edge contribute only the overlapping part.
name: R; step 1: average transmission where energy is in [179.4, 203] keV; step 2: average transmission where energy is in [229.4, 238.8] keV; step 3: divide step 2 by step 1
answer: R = 1.03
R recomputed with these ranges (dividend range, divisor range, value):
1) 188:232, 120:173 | 0.93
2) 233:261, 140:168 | 0.96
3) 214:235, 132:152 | 0.93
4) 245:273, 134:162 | 0.93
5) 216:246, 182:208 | 1.03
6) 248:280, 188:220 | 0.99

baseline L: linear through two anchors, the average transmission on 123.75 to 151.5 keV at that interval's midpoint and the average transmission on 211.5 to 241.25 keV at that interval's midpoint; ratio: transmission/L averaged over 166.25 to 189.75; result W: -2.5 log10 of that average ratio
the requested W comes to 0.04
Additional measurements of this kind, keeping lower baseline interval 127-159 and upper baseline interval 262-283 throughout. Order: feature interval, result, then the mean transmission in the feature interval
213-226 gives 0.01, 167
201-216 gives 0.05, 163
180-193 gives 0.05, 167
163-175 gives 0.04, 169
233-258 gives -0.03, 170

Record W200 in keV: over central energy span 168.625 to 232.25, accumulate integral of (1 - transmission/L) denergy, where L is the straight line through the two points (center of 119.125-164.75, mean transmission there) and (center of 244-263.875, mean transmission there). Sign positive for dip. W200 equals 2.6 keV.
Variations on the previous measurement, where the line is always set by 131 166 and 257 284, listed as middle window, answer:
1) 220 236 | 0.1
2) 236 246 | -0.3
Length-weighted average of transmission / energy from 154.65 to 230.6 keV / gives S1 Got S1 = 167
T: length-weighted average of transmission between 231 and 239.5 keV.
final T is 170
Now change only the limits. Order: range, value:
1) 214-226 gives 168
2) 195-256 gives 167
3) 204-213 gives 165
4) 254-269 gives 165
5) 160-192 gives 168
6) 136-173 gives 175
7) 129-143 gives 182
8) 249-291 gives 165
